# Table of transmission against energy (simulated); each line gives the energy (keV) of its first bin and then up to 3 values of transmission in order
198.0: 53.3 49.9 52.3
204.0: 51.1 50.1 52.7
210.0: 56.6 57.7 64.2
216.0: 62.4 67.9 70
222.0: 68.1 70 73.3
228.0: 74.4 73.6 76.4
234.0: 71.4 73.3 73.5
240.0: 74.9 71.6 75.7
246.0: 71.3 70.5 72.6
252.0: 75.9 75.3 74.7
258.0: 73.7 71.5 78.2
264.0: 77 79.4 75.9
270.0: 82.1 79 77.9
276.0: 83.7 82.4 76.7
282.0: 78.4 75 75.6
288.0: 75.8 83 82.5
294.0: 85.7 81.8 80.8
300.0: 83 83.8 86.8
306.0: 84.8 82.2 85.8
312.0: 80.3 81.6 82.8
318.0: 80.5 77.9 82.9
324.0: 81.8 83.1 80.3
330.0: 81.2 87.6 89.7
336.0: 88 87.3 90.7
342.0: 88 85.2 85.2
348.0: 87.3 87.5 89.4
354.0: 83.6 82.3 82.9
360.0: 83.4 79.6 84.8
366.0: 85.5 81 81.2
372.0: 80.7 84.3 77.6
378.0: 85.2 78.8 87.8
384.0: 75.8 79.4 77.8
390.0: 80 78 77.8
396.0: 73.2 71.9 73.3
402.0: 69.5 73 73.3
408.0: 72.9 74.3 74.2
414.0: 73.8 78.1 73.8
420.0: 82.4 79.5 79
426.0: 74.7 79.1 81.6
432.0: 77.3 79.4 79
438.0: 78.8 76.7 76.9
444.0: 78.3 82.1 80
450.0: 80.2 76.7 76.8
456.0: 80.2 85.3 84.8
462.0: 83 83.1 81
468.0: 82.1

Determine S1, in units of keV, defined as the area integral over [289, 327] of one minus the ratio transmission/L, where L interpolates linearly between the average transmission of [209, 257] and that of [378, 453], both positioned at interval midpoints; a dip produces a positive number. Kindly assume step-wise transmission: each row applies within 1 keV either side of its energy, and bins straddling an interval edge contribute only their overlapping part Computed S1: -4.8 keV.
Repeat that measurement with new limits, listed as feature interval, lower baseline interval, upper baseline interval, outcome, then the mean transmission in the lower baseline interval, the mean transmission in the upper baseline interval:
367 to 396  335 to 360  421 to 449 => 1.13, 86.3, 78.7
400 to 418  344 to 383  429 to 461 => 1.72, 83.6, 79.6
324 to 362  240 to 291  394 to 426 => -4.93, 76.5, 74.9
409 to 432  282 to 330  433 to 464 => 0.85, 81.6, 80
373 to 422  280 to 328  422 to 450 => 1.59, 81.4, 78.8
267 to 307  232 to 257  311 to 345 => -0.94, 73.5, 84.1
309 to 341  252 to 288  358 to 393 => -1.79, 77.4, 81.3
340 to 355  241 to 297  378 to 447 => -1.87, 77.2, 77.2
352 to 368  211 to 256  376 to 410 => -1.67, 71.2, 76.7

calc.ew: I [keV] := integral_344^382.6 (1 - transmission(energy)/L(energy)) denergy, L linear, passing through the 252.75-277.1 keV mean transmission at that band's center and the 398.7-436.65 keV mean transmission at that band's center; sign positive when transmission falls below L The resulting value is -3.5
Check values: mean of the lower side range 77.4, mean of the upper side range 76.2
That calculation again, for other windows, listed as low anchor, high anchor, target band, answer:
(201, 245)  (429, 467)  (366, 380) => -1.2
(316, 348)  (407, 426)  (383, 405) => 0.9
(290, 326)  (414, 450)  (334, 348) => -1.0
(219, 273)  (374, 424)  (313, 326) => -1.0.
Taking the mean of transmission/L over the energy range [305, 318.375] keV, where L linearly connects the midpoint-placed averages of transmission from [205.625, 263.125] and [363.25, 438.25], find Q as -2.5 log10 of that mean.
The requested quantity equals -0.12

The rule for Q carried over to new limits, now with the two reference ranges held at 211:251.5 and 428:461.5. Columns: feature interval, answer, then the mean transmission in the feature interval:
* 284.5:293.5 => -0.089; 79.3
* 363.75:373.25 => -0.083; 82.5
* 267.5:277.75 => -0.109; 80.1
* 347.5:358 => -0.133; 85.7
